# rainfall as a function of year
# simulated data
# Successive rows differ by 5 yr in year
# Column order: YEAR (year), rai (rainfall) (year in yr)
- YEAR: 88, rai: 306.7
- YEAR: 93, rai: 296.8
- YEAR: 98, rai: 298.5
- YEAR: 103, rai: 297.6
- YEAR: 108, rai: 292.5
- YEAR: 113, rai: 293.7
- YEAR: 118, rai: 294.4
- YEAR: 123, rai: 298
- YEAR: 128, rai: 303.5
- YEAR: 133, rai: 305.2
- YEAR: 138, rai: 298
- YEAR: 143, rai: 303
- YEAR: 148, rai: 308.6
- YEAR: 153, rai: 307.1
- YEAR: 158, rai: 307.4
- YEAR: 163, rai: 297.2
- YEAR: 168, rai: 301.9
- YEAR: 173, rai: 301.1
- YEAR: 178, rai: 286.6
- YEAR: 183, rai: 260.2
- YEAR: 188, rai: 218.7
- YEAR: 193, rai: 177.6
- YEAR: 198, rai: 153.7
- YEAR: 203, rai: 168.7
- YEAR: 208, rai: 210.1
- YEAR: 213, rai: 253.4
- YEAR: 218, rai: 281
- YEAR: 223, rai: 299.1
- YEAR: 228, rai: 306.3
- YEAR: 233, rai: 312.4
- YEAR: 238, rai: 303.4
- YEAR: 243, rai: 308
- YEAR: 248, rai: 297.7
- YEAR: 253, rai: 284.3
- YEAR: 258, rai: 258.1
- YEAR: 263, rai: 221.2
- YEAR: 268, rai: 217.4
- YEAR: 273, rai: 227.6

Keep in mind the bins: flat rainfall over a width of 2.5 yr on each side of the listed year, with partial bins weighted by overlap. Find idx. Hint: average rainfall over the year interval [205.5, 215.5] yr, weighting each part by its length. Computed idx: 232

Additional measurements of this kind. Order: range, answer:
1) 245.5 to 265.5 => 265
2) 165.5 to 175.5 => 302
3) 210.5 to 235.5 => 290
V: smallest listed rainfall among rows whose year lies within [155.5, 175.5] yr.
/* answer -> 297.2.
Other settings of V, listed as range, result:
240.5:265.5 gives 221.2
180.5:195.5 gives 177.6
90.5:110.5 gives 292.5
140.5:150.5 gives 303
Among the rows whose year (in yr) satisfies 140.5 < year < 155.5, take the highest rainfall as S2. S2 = 308.6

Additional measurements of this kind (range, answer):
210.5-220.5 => 281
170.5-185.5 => 301.1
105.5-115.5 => 293.7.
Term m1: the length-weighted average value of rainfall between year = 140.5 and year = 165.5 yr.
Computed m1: 305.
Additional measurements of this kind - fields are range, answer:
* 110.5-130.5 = 297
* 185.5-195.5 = 198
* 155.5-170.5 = 302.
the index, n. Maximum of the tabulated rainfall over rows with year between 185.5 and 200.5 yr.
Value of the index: 218.7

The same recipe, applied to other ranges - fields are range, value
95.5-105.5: 298.5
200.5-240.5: 312.4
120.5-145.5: 305.2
